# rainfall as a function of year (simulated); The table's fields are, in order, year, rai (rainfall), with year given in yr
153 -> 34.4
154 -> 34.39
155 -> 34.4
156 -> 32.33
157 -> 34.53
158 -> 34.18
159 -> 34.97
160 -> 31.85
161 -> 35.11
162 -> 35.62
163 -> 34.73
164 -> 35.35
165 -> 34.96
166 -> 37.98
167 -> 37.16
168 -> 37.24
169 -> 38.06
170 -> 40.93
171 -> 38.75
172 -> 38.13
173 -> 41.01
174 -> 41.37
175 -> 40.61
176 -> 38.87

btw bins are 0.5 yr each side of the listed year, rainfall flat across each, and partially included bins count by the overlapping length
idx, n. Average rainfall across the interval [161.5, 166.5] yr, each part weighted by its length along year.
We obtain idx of 35.7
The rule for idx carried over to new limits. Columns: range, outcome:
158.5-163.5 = 34.5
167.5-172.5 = 38.6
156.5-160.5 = 33.9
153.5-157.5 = 33.9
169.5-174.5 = 40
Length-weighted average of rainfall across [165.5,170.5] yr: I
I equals 38.3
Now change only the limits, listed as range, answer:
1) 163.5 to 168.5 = 36.5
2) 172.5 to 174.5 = 41.2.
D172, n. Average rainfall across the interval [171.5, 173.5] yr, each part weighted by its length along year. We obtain 39.6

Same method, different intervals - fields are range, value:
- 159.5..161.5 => 33.5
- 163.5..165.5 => 35.2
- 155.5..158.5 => 33.7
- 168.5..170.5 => 39.5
